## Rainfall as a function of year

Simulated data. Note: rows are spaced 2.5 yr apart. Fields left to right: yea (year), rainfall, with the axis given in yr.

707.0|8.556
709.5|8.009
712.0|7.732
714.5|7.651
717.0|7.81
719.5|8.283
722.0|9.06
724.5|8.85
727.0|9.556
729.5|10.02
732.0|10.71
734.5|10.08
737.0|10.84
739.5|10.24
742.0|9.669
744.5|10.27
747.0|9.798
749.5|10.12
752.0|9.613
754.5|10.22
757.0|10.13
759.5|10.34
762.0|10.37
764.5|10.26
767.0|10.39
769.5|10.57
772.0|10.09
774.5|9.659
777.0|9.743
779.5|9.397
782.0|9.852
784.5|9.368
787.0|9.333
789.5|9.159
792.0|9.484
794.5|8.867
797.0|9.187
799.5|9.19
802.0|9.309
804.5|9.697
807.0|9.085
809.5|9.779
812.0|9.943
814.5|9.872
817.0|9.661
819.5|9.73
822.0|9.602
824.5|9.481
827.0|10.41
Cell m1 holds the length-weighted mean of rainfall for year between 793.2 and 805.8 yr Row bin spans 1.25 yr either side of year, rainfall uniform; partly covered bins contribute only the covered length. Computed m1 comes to 9.25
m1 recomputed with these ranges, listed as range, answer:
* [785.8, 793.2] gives 9.32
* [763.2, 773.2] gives 10.3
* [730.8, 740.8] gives 10.5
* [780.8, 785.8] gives 9.6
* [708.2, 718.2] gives 7.8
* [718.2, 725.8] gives 8.73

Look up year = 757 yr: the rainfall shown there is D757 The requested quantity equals 10.13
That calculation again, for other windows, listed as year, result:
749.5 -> 10.12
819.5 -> 9.73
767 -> 10.39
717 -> 7.81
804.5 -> 9.697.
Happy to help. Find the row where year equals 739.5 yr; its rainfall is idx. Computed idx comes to 10.24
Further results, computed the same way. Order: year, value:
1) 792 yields 9.484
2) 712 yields 7.732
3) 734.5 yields 10.08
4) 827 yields 10.41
